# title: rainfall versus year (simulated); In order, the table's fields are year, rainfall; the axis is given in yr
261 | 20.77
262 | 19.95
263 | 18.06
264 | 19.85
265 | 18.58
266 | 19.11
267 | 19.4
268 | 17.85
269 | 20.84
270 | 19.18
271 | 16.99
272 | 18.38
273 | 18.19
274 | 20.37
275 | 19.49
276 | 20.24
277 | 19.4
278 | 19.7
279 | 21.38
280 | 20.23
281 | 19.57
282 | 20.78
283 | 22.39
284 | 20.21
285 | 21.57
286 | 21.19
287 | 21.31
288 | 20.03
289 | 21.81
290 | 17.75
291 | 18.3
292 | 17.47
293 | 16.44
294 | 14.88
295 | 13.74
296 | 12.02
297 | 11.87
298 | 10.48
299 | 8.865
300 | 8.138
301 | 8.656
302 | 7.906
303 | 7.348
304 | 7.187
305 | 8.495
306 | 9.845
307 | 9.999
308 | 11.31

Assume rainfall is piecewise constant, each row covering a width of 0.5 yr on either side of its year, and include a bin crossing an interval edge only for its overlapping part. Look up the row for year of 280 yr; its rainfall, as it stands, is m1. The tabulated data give 20.23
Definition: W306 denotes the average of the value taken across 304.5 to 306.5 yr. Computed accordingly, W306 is 9.17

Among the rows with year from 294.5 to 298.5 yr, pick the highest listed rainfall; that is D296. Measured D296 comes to 13.74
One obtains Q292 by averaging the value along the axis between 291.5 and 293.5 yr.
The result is 17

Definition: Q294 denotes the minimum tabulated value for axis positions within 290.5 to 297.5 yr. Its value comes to 11.87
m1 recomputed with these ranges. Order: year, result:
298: 10.48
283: 22.39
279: 21.38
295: 13.74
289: 21.81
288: 20.03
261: 20.77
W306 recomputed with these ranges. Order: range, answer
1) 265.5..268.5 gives 18.8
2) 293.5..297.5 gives 13.1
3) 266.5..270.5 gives 19.3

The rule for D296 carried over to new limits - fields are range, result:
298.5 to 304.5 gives 8.865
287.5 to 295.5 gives 21.81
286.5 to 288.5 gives 21.31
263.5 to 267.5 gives 19.85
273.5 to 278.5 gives 20.37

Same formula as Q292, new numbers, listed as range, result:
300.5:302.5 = 8.28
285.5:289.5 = 21.1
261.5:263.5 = 19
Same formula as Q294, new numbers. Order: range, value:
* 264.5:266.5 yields 18.58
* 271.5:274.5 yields 18.19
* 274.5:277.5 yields 19.4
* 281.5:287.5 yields 20.21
